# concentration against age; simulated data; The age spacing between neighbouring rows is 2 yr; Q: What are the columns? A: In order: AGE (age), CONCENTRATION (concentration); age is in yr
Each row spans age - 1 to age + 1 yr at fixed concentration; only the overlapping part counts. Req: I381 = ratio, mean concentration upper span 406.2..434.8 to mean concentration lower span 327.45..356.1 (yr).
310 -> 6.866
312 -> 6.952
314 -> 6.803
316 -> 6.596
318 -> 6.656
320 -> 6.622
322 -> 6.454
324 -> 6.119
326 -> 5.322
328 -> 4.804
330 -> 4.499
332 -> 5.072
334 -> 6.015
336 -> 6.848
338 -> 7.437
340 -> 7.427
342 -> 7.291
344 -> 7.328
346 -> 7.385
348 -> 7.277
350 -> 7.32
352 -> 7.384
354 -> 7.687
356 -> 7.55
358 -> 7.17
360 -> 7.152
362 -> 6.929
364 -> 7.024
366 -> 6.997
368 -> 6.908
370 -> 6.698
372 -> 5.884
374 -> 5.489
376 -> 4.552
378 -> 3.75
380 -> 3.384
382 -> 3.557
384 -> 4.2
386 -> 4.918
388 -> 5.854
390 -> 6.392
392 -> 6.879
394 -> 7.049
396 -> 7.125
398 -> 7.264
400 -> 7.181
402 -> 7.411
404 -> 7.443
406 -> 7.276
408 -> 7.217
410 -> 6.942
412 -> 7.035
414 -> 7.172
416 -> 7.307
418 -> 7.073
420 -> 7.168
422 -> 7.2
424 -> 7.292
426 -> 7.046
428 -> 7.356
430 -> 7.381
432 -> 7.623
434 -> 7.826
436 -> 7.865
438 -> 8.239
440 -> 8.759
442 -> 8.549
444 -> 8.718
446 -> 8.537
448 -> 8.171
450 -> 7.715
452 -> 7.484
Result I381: 1.1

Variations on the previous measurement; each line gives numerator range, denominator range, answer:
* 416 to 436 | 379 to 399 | 1.30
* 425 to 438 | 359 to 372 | 1.10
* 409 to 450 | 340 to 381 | 1.16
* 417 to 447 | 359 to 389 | 1.40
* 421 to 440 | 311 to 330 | 1.23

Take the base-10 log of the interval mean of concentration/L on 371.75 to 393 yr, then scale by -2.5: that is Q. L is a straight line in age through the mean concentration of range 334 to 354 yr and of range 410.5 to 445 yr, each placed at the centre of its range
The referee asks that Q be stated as 0.439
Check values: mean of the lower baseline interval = 7.25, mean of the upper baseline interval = 7.61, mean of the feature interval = 4.96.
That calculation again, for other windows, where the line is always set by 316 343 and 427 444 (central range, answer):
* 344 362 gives -0.11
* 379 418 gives 0.15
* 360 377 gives 0.08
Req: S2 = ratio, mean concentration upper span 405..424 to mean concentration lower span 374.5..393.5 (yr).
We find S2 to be 1.5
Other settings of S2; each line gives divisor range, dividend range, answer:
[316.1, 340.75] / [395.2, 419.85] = 1.18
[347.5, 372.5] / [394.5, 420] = 1.01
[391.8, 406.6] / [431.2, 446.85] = 1.15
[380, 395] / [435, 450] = 1.55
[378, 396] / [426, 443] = 1.49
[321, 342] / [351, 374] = 1.15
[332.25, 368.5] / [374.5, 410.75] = 0.84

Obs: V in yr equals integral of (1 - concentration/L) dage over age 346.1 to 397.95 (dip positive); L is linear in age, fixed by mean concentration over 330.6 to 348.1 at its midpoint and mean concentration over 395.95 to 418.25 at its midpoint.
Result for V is 5.6 yr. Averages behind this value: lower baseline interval 6.82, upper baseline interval 7.21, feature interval 6.25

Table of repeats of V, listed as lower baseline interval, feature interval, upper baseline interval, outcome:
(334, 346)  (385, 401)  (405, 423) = 1.3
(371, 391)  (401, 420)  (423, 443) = -2.1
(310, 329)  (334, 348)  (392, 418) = -1.5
